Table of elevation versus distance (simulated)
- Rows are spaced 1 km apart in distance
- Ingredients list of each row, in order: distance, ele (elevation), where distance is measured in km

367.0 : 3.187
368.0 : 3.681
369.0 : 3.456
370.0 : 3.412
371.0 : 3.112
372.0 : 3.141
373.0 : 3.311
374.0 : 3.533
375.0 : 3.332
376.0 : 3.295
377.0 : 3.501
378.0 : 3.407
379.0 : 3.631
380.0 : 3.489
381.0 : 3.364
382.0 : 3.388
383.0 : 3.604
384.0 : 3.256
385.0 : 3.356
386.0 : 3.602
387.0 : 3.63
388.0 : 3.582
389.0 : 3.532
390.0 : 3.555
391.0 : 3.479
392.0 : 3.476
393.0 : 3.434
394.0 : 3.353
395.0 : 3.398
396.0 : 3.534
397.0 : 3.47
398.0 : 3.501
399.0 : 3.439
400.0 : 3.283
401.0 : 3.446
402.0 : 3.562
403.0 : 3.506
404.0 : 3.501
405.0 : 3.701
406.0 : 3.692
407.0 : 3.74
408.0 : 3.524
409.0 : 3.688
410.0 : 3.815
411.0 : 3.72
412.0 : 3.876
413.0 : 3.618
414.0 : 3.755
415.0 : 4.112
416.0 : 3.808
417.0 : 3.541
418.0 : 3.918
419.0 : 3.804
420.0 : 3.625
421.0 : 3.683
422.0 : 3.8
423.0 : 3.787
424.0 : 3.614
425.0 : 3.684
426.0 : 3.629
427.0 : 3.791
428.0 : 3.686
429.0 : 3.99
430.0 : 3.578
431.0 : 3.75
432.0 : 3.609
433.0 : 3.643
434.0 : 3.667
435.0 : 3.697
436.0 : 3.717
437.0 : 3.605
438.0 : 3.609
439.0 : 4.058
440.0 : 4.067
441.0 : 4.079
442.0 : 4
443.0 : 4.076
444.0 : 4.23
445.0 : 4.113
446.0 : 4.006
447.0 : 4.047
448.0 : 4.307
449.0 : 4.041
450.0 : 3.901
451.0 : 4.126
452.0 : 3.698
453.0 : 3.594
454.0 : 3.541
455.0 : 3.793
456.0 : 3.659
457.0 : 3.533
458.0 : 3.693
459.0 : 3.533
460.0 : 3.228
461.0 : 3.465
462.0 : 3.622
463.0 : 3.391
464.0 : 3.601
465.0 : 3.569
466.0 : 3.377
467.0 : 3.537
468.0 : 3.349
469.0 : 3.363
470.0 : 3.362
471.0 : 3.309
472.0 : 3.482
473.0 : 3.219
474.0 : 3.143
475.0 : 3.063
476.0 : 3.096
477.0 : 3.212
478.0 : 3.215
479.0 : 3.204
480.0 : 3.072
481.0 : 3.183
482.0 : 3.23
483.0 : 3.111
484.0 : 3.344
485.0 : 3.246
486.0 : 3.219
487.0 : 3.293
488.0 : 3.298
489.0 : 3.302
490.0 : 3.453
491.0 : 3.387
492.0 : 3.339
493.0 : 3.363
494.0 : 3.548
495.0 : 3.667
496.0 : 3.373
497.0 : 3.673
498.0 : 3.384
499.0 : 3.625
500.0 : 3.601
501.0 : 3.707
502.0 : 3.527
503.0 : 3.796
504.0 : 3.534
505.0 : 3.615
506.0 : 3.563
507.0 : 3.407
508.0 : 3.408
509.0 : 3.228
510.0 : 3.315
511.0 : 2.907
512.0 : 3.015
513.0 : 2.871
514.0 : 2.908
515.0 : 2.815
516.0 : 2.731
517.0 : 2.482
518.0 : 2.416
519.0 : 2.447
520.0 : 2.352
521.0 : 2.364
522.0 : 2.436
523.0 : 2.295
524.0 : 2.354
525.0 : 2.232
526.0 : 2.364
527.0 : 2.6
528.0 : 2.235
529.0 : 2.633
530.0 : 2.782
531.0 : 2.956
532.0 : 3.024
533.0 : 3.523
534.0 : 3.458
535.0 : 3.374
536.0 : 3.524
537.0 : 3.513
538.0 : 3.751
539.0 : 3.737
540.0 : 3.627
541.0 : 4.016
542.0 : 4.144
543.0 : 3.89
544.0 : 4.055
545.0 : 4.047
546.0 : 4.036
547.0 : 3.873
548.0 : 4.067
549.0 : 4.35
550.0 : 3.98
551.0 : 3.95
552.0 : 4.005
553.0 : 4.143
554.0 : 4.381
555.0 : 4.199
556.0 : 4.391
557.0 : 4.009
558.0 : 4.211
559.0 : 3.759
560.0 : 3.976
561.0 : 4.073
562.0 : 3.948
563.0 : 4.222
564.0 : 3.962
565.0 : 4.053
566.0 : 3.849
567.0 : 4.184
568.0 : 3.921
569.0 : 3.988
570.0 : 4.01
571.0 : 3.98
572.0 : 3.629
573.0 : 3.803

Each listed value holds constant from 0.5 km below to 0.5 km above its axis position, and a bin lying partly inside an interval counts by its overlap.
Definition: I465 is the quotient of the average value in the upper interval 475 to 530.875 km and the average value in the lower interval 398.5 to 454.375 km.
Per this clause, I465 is 0.82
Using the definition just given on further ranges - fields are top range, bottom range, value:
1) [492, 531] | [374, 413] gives 0.86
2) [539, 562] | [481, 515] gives 1.20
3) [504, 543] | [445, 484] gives 0.86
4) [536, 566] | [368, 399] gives 1.16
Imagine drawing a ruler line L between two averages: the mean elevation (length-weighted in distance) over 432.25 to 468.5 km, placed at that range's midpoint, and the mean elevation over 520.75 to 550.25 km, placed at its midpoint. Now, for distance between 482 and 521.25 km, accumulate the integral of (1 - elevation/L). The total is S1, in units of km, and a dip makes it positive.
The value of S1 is 3.0 km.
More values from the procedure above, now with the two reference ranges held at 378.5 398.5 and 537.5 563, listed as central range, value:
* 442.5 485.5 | 2.3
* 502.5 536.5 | 8.8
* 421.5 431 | -0.3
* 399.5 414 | -0.3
